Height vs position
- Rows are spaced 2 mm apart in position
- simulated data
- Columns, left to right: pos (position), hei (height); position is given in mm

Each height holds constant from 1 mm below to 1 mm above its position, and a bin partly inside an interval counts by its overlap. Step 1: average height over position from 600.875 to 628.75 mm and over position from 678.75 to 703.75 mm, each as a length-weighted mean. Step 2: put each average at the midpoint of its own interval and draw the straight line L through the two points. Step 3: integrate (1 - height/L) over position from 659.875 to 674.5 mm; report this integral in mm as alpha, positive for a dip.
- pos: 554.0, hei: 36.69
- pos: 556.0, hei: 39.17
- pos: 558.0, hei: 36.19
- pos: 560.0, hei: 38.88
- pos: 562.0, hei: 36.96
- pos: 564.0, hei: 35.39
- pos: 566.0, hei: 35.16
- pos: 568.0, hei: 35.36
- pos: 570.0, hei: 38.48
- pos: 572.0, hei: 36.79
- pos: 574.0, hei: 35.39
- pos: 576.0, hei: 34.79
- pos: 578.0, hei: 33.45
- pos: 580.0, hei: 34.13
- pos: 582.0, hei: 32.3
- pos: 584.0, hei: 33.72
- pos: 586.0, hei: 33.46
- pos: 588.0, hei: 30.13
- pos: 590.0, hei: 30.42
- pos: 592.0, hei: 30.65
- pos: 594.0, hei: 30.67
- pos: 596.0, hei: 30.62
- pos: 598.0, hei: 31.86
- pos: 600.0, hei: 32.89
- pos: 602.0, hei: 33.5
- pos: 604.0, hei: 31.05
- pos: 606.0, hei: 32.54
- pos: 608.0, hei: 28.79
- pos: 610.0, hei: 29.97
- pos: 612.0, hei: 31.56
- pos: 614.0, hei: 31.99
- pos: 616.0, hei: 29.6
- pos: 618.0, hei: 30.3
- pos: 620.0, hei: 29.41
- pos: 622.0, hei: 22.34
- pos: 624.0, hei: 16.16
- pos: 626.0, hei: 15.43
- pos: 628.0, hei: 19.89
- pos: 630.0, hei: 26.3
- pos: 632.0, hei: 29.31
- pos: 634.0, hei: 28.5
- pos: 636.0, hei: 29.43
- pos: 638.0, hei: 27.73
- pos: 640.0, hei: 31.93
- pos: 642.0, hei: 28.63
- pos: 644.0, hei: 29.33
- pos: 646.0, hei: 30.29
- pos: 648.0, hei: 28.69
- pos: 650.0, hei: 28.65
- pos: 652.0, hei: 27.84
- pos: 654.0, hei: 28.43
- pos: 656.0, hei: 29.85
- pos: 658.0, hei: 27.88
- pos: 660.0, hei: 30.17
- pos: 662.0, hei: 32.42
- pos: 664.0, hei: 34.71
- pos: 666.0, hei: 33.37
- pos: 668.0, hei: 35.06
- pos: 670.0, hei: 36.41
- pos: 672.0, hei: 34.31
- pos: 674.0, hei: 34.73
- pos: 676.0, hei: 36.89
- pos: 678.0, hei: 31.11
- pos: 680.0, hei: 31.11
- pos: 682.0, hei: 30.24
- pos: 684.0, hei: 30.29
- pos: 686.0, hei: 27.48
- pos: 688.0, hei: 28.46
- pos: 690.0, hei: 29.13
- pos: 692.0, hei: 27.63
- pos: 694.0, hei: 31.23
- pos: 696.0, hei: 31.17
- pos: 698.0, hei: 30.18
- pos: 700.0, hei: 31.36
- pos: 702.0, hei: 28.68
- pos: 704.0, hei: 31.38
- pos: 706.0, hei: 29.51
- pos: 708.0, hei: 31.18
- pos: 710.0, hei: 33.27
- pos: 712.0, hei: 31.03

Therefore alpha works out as -2.5 mm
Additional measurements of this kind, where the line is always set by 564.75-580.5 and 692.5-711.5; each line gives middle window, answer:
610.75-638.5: 6.0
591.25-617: 2.3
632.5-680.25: 1.9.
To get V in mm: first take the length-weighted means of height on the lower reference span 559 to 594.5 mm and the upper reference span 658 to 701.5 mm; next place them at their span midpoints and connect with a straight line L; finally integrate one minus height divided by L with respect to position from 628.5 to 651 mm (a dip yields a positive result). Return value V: 2.7 mm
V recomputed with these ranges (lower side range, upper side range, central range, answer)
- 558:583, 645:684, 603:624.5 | 3.2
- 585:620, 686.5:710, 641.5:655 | 0.8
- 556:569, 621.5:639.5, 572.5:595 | 0.0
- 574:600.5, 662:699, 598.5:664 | 7.2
